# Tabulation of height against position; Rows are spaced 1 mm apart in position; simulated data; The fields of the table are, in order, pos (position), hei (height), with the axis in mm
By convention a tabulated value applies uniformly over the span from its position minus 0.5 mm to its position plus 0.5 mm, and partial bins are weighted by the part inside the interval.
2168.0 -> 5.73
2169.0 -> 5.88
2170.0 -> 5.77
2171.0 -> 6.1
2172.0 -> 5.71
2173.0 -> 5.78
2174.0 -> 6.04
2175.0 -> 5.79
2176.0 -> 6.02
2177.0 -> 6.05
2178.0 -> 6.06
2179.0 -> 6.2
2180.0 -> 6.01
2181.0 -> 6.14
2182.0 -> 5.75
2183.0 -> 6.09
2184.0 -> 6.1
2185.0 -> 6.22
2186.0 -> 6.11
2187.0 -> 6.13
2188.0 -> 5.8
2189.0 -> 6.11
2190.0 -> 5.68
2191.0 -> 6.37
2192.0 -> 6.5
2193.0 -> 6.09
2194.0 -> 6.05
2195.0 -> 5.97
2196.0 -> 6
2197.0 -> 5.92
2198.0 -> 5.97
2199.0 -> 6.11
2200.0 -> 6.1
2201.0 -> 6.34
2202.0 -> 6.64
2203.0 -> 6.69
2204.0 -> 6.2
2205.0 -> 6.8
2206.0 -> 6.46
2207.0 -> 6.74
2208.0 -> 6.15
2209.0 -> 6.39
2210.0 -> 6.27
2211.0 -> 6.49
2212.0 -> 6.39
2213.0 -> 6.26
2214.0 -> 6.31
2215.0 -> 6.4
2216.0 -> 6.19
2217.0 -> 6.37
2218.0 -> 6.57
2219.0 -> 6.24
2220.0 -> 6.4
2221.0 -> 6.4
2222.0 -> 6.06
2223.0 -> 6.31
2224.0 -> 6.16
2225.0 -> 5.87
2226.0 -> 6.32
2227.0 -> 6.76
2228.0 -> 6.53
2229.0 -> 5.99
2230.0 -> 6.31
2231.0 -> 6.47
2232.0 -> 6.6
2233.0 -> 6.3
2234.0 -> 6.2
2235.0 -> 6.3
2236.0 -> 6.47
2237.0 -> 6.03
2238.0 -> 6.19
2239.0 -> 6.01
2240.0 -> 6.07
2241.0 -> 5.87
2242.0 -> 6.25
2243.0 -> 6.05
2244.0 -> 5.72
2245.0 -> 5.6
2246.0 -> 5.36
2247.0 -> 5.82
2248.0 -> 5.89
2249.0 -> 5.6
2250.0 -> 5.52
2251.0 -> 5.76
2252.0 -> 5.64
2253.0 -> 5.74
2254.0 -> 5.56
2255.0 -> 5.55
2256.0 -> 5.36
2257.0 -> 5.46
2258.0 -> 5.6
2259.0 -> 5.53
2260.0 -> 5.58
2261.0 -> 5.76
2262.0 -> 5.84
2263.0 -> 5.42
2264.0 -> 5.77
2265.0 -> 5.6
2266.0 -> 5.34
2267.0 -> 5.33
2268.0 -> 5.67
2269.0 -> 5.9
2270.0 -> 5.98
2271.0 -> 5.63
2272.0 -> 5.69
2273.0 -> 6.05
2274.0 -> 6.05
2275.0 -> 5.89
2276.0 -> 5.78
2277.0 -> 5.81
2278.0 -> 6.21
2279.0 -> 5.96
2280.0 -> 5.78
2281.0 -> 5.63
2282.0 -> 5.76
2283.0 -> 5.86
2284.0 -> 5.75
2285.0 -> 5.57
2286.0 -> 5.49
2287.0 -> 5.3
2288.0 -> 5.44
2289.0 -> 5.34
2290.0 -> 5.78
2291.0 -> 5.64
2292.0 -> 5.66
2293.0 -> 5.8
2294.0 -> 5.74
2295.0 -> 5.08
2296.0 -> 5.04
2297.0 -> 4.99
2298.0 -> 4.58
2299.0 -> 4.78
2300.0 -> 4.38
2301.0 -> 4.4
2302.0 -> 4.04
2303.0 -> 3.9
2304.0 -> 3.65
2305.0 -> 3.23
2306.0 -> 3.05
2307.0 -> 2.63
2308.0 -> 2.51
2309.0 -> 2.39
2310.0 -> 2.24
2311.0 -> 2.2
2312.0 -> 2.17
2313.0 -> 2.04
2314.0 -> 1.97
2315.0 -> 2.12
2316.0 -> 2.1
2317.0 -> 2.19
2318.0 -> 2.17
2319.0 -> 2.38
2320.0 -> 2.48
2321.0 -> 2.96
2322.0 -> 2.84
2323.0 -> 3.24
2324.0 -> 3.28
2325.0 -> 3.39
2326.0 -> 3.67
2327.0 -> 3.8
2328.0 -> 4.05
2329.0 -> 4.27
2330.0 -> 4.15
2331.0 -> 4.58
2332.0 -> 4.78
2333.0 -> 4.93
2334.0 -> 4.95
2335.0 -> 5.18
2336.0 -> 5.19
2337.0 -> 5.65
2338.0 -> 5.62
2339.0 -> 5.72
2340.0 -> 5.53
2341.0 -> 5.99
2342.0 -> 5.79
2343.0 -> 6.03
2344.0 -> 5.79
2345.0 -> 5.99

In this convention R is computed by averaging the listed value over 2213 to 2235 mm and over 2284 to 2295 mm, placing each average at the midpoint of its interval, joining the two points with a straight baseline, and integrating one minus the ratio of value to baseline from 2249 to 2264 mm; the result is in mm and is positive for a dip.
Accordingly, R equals 0.9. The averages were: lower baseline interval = 6.32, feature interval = 5.6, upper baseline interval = 5.56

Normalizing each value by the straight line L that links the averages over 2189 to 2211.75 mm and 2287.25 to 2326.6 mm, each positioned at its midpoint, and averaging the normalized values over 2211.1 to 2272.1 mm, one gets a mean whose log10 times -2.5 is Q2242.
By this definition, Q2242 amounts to -0.14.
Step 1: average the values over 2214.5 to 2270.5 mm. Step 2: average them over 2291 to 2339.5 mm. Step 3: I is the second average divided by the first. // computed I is 0.64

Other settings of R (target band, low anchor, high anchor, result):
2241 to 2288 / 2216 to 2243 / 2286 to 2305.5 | -1.5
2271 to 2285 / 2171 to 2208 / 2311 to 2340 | -4.1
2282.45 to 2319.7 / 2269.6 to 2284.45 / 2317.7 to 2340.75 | 8.6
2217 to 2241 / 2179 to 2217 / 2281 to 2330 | -3.1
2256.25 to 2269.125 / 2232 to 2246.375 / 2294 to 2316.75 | -1.2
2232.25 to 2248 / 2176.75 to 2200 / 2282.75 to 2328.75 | -2.9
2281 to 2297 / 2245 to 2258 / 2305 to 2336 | -4.6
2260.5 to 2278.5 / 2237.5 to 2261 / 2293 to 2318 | -3.2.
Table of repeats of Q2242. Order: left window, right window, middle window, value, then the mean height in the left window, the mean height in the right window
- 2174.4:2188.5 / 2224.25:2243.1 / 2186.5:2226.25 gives -0.021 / 6.03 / 6.24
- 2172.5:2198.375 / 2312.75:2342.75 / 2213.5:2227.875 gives -0.147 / 6.04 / 3.93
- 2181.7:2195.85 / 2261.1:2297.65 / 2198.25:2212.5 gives -0.072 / 6.07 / 5.65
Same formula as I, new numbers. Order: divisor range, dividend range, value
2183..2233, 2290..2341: 0.62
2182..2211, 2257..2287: 0.92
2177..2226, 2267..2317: 0.75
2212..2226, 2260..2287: 0.91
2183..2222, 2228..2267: 0.93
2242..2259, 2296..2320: 0.54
